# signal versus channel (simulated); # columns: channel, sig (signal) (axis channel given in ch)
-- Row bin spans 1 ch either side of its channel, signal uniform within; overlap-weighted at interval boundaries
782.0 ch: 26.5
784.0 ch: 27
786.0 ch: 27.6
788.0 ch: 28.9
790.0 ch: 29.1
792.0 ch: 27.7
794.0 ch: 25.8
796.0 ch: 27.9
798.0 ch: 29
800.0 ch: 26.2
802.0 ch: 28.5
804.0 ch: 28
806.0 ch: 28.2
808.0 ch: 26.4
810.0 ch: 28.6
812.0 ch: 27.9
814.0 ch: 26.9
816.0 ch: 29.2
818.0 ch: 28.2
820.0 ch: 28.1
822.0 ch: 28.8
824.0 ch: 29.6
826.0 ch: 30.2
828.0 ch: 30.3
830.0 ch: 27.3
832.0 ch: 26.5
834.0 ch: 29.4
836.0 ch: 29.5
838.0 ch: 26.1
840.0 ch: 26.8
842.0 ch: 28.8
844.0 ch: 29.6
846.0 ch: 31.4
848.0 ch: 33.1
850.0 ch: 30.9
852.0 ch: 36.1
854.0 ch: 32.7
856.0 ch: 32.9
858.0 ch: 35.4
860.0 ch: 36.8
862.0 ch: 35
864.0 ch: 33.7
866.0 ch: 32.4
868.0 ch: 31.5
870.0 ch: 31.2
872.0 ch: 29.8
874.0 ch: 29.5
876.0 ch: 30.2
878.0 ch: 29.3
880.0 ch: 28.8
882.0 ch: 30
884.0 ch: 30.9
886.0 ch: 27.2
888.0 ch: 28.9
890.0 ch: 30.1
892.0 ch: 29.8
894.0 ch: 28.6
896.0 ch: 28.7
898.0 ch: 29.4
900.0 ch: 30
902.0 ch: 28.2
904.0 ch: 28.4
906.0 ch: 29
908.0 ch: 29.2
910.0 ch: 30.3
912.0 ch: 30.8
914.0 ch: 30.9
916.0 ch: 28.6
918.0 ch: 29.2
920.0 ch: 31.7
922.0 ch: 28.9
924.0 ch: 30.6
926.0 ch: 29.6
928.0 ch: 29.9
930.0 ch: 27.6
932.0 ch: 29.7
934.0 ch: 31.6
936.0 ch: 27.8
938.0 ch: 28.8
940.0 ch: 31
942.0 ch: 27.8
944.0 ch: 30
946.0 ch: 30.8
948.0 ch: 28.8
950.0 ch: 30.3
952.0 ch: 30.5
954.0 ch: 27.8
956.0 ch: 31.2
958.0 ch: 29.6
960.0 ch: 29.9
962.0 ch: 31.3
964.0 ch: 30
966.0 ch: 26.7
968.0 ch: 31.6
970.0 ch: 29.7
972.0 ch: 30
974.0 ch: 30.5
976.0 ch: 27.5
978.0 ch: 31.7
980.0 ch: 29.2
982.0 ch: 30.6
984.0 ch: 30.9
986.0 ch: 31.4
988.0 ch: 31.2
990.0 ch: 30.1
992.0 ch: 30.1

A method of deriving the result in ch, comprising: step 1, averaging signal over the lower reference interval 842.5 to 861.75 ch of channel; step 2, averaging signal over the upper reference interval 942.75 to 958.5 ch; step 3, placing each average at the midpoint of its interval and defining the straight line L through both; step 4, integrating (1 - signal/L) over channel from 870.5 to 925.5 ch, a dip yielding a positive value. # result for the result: 3.61 ch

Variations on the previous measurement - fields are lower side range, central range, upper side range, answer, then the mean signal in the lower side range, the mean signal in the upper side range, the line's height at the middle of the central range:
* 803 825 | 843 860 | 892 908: -2.67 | 28.2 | 29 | 28.5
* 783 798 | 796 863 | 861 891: -1.50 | 27.8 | 30.6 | 29.1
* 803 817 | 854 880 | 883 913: -3.07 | 27.9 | 29.3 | 28.8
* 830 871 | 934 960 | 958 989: 0.66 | 31.4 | 30.1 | 30.4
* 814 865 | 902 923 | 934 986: 0.35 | 30.6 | 29.8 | 30.1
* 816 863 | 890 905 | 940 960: 0.52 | 30.6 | 29.7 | 30.1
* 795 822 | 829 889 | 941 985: -4.51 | 28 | 29.8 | 28.6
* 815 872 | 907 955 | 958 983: 0.76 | 30.8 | 29.9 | 30.2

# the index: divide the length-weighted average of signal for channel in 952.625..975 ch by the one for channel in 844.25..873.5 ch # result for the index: 0.9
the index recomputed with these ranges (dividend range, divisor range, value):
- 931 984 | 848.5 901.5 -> 0.96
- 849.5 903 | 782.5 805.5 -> 1.12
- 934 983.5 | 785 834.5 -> 1.06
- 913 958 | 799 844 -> 1.05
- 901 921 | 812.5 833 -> 1.04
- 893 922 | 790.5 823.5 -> 1.06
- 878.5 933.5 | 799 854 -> 1.02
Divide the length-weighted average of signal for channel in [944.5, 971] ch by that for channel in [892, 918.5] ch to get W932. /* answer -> 1.0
